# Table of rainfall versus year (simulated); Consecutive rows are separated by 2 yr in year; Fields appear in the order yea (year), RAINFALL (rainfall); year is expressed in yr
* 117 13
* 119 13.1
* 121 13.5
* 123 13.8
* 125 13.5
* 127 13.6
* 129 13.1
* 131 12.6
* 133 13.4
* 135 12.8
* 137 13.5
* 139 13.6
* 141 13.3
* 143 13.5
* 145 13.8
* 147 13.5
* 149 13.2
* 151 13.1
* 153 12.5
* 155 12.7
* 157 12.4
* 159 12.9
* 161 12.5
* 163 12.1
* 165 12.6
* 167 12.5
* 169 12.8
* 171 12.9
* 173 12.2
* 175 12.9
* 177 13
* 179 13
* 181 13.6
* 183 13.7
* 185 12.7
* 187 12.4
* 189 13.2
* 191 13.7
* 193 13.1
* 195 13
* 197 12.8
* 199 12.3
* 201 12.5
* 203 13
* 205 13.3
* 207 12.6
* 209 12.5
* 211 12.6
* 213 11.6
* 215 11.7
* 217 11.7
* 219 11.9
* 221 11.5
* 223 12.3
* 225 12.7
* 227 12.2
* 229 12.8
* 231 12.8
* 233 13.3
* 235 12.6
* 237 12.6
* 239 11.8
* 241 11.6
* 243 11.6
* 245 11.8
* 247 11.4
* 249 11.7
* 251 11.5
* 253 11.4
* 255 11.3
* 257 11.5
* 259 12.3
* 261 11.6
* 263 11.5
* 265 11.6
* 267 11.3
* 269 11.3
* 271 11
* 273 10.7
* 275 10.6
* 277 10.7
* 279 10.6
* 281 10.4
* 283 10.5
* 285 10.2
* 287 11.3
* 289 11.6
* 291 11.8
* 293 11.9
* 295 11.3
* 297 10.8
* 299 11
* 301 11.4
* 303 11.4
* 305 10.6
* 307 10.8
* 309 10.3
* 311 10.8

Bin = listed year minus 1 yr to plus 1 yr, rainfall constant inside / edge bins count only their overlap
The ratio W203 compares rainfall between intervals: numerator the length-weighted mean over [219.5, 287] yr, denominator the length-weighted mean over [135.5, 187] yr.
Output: 0.89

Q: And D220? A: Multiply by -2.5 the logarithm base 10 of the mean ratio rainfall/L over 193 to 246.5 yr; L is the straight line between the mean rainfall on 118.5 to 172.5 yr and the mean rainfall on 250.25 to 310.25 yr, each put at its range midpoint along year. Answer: -0.03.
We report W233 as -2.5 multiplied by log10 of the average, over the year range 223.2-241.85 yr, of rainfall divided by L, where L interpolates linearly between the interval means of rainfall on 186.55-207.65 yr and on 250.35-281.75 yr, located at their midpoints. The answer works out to -0.04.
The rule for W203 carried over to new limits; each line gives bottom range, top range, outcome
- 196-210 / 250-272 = 0.90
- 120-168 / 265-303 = 0.84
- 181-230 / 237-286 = 0.90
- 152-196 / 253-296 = 0.87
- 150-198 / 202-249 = 0.95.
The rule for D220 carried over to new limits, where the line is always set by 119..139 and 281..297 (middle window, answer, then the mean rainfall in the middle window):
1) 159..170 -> 0.03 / 12.5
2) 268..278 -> 0.05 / 10.9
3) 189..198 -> -0.06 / 13.2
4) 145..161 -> 0.01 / 12.9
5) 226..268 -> -0.02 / 11.9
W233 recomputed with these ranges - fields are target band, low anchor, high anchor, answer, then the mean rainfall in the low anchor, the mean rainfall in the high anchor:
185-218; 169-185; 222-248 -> 0.006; 13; 12.3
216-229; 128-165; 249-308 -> -0.014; 13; 11.2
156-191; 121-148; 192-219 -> 0.007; 13.4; 12.5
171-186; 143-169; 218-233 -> -0.027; 12.8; 12.4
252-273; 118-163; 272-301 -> -0.011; 13.2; 11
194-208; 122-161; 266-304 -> -0.043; 13.2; 11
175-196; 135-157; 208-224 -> -0.052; 13.2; 12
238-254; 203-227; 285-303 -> 0.026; 12.2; 11.3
